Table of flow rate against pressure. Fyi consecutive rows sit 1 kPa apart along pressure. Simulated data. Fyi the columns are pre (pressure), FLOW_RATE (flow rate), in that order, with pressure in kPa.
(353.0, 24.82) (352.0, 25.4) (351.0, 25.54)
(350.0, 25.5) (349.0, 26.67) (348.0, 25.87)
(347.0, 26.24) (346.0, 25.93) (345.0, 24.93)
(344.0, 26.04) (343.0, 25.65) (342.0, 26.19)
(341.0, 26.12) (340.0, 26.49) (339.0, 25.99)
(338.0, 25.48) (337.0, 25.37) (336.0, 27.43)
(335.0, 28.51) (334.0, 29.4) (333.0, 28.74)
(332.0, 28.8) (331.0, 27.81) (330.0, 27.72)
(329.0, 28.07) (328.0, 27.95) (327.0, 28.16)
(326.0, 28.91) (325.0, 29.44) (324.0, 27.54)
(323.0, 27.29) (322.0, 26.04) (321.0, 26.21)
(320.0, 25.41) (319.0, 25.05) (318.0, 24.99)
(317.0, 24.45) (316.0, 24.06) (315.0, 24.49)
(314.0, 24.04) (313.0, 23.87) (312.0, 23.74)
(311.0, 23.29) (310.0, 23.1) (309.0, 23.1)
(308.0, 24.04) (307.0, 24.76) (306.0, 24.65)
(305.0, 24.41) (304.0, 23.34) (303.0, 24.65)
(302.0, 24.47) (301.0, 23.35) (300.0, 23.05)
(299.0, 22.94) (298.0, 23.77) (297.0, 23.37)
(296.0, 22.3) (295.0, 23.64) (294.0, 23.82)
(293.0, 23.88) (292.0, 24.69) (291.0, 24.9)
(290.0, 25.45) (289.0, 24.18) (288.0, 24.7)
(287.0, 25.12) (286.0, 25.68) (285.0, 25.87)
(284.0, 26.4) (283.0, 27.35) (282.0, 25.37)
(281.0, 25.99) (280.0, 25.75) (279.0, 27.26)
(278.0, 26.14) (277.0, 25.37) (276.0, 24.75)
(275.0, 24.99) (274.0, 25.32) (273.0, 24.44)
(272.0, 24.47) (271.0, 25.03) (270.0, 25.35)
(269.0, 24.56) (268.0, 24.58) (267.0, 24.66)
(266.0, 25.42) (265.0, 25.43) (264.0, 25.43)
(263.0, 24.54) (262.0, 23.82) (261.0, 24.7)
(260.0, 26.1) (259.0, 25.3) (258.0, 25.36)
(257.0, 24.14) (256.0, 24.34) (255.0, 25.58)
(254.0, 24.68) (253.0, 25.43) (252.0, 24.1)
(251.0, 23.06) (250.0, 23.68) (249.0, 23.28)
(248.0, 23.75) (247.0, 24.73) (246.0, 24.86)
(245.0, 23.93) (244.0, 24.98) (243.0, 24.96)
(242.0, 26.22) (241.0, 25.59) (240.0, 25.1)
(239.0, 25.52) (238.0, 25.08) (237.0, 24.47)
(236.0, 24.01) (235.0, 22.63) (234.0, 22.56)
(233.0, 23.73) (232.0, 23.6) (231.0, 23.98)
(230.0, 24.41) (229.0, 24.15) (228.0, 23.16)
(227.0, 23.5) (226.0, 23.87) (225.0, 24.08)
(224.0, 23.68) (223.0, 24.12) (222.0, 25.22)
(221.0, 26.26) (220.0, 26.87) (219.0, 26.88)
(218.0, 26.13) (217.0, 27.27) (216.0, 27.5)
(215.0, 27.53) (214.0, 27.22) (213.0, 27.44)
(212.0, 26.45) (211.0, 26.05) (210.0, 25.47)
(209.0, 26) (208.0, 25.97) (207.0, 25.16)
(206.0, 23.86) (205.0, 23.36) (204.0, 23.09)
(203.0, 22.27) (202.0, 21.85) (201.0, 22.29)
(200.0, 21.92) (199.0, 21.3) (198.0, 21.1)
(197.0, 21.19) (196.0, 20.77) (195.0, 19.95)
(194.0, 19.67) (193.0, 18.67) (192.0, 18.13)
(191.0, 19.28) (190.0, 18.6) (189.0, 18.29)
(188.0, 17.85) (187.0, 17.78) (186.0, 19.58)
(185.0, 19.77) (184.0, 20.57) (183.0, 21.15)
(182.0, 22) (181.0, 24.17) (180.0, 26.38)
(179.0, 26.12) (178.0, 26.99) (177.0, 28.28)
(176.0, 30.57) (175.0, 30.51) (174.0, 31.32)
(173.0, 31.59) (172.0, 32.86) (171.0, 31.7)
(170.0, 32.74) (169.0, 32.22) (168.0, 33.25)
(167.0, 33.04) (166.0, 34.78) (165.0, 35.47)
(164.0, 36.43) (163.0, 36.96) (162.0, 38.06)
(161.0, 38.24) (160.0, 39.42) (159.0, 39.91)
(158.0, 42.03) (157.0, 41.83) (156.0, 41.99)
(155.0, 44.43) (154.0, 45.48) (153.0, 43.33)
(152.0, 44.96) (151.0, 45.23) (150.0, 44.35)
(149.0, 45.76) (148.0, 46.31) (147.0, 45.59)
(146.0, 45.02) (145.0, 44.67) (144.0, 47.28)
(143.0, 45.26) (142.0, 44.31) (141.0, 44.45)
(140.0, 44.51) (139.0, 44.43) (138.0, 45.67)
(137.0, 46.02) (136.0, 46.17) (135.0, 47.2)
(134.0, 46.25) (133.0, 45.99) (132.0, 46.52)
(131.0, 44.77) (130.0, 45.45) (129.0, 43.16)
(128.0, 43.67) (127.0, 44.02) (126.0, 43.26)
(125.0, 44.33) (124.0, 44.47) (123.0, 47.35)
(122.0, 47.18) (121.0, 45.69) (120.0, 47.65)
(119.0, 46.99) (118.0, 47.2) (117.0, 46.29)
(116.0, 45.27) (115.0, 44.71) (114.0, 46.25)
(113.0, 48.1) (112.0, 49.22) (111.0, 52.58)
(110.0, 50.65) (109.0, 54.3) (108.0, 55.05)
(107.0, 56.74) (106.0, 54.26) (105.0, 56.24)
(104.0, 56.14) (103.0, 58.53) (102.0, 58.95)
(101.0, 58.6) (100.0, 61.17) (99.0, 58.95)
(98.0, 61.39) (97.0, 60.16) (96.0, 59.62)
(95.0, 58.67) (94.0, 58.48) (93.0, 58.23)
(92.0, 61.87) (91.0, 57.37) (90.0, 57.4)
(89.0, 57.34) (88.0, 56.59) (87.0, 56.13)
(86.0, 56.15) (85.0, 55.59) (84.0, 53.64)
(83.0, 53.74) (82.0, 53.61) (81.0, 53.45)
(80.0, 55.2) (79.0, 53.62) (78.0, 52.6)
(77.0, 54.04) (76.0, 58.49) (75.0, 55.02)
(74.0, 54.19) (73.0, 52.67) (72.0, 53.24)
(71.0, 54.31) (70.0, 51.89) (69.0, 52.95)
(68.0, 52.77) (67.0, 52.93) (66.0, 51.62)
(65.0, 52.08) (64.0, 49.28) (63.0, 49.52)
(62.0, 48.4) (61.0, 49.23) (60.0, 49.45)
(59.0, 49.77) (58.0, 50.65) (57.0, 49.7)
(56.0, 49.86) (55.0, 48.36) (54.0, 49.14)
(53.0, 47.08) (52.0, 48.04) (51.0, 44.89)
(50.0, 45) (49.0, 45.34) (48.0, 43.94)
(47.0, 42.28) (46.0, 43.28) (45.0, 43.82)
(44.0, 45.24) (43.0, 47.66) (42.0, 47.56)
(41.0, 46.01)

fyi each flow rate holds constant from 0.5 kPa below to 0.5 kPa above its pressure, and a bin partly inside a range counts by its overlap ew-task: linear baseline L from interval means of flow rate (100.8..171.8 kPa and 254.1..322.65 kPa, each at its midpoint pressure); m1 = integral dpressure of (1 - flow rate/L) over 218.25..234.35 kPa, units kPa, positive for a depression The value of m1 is 4.2 kPa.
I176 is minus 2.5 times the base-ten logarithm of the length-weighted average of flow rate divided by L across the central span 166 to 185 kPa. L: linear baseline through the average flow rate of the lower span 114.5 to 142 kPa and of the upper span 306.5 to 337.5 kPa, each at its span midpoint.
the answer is 0.39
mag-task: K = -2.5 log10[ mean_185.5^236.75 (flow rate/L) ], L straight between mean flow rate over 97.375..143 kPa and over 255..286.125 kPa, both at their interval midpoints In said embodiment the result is 0.42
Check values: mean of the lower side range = 49.1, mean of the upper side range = 25.3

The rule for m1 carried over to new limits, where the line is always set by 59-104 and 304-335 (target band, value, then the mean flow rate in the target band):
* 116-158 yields 2.7 kPa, 45.2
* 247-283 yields 8.4 kPa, 25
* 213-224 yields 3.4 kPa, 26.4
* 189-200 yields 5.7 kPa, 19.9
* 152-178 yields 5.1 kPa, 36.2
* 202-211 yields 3.5 kPa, 24.3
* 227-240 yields 4.5 kPa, 24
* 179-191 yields 6.1 kPa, 20.7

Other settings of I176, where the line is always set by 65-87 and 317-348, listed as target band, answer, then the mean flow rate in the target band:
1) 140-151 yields 0.03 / 45.3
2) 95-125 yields -0.04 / 52.4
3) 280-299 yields 0.26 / 24.8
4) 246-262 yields 0.39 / 24.5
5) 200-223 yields 0.48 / 25.4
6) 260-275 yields 0.33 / 24.9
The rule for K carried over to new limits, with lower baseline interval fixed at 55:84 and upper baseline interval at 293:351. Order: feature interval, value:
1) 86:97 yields -0.17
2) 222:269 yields 0.34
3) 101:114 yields -0.12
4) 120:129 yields 0.03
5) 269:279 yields 0.21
